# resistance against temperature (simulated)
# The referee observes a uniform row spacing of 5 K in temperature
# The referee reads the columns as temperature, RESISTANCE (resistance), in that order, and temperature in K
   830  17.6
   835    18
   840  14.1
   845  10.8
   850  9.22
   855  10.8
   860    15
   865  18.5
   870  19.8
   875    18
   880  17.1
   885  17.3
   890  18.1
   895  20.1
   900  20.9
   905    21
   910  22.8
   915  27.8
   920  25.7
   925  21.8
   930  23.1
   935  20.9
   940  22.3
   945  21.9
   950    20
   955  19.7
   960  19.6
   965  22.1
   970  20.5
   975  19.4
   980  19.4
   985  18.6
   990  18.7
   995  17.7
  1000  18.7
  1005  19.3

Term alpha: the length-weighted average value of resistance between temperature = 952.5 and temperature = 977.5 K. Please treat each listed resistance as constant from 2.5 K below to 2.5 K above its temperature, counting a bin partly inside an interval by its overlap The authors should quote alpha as 20.3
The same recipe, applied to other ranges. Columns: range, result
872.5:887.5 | 17.5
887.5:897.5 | 19.1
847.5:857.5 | 10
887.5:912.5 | 20.6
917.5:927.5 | 23.8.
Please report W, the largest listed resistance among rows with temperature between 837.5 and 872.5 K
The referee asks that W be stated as 19.8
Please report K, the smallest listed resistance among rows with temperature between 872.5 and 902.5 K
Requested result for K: 17.1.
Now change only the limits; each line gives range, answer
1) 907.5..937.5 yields 20.9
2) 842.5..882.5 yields 9.22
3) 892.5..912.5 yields 20.1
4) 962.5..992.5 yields 18.6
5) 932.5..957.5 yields 19.7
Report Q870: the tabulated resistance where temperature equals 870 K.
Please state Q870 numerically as 19.8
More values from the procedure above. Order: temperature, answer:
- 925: 21.8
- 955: 19.7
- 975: 19.4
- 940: 22.3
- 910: 22.8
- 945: 21.9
